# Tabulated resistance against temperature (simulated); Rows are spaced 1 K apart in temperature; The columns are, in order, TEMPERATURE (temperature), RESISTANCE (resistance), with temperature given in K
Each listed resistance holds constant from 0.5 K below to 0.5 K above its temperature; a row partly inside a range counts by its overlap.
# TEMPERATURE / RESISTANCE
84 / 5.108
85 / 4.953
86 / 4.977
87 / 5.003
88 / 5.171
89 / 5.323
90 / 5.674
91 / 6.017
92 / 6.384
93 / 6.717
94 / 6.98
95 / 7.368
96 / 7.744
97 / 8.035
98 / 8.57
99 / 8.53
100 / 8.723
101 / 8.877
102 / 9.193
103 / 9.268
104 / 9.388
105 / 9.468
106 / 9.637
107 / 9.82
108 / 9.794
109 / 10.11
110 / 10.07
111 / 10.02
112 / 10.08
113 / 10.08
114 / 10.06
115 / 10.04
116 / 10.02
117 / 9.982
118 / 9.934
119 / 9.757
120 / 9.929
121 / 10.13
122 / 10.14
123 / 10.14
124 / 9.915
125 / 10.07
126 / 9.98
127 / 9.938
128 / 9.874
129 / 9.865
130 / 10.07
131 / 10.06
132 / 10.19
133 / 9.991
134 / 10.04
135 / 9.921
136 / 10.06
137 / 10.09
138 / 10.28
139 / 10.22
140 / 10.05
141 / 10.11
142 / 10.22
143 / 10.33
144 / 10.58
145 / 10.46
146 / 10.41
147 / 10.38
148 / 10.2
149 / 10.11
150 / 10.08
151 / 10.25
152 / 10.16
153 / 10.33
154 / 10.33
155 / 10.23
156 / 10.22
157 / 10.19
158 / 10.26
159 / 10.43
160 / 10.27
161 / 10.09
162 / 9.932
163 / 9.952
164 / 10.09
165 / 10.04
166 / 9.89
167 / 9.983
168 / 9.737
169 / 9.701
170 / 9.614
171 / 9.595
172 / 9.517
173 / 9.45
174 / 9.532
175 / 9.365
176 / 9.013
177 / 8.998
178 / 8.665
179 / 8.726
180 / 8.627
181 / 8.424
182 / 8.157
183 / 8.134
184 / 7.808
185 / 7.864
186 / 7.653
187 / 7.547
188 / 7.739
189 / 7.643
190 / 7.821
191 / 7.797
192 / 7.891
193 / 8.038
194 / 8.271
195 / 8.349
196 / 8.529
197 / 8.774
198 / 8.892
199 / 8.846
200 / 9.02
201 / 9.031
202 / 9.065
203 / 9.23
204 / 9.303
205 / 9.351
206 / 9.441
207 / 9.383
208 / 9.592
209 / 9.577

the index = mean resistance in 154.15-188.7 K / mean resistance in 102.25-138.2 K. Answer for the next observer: 0.93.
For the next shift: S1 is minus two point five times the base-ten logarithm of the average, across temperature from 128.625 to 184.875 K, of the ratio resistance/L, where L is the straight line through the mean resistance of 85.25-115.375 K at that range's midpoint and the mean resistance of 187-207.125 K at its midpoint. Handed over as -0.16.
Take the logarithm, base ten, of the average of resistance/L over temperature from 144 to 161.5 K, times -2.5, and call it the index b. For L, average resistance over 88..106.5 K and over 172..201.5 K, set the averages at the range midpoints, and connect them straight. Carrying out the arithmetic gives -0.243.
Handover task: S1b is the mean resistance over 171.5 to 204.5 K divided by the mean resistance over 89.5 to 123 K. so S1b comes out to 0.95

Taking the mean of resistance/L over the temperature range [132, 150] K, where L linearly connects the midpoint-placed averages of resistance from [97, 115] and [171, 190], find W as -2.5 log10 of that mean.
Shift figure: -0.13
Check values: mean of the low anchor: 9.48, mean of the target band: 10.2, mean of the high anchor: 8.5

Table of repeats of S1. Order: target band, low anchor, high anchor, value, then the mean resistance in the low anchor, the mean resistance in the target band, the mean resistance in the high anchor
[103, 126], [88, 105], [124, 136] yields -0.12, 7.65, 9.92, 10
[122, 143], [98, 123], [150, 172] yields -0.02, 9.7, 10.1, 10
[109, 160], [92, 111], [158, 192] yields -0.14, 8.76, 10.1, 9.03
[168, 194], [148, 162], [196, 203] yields 0.11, 10.2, 8.55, 8.93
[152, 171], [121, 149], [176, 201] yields -0.09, 10.1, 10.1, 8.29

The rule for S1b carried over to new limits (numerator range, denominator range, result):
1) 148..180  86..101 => 1.43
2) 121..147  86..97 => 1.62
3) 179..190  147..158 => 0.78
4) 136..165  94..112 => 1.13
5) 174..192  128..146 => 0.81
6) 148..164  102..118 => 1.04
